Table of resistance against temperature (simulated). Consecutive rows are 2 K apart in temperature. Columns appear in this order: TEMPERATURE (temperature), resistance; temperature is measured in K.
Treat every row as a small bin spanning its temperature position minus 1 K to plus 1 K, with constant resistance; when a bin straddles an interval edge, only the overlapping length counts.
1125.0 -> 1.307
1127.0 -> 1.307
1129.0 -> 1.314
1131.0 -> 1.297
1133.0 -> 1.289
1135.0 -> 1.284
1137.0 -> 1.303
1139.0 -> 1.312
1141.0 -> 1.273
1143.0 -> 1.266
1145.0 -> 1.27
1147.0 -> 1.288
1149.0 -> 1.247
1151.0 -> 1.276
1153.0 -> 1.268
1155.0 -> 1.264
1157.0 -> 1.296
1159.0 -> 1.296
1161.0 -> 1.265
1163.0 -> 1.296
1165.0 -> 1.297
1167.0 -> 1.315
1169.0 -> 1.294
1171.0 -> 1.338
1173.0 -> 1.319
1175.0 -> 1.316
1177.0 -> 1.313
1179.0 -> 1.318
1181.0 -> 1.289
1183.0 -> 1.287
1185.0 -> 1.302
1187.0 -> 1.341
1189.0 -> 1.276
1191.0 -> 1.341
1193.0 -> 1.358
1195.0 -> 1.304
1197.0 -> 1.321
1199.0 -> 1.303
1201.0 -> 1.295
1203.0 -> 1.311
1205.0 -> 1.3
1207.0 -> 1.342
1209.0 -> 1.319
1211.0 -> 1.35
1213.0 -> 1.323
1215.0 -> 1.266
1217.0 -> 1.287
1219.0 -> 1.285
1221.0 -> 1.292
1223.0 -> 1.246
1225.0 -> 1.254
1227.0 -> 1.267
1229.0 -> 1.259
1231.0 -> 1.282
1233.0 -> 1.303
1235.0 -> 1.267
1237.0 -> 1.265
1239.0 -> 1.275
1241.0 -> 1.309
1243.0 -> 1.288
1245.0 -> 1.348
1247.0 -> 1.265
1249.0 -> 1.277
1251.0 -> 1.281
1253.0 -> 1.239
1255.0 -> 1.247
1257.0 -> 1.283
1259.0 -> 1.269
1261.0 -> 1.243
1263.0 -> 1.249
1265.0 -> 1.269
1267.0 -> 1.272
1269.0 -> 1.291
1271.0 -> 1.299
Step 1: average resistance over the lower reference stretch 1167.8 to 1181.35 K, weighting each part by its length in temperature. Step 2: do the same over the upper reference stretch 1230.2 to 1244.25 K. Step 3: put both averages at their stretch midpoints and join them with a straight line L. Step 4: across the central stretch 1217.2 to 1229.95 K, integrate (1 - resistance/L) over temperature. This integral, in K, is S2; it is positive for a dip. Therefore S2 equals 0.2 K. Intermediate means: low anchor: 1.31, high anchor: 1.29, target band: 1.27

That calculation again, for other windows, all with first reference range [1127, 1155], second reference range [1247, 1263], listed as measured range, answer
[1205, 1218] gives -0.44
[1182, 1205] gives -0.69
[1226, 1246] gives -0.33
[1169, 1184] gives -0.39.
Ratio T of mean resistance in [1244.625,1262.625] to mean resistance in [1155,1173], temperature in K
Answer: 1.0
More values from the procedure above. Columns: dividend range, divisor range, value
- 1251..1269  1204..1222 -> 0.97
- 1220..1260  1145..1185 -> 0.99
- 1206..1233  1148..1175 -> 1.00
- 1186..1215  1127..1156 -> 1.03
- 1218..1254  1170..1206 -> 0.97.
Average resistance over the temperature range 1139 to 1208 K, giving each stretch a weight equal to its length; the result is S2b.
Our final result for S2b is 1.3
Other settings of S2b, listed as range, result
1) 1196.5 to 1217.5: 1.31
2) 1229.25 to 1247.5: 1.29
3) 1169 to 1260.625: 1.3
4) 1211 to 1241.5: 1.28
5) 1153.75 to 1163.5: 1.28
